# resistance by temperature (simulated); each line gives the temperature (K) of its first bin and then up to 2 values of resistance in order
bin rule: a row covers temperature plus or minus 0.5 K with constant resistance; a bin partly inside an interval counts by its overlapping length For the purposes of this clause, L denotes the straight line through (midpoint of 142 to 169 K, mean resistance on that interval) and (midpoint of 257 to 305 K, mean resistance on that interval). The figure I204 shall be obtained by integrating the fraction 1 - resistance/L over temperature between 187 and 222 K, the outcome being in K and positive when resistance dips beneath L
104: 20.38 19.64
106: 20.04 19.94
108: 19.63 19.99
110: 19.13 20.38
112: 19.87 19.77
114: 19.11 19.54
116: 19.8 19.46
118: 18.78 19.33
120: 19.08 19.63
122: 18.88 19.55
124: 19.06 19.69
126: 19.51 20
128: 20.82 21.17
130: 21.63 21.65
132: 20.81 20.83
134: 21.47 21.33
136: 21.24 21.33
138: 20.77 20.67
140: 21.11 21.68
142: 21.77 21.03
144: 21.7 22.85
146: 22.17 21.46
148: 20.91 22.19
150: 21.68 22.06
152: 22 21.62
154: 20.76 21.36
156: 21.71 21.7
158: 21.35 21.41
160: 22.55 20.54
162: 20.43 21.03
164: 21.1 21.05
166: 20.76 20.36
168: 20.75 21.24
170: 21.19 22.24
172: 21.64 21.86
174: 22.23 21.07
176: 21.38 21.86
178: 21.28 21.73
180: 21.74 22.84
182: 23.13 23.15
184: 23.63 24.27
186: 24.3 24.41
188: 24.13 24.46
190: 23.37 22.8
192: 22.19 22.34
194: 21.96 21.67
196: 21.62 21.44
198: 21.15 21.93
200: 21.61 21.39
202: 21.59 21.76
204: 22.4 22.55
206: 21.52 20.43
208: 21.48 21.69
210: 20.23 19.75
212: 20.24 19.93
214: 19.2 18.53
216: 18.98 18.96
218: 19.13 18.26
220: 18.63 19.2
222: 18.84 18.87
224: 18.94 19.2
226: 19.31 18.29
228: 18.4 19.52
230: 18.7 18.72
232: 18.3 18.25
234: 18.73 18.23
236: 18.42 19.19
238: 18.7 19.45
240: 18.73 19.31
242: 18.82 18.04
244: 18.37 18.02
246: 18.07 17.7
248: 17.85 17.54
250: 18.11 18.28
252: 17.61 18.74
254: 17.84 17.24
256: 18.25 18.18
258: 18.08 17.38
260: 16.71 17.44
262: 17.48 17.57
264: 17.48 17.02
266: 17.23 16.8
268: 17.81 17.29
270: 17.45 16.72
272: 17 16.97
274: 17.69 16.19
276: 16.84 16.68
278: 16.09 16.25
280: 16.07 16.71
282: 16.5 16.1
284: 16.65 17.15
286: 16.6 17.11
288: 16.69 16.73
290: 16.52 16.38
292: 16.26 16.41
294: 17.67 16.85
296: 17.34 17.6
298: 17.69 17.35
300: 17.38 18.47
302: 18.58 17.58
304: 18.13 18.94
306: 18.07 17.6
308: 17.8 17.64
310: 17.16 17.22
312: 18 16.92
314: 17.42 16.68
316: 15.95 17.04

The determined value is -2.4 K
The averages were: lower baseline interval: 21.4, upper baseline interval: 17.1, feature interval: 21.1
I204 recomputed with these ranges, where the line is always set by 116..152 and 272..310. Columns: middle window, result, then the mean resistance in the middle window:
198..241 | -2.0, 19.7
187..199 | -1.9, 22.5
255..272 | 0.3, 17.4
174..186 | -1.7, 22.4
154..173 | -1.1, 21.2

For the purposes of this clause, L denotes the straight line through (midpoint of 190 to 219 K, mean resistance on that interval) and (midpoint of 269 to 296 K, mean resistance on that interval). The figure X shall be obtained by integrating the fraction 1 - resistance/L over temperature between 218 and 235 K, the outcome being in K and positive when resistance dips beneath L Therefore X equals 0.9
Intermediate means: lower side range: 21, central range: 18.8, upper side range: 16.7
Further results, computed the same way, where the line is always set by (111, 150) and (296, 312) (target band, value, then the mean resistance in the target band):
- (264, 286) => 1.7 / 16.8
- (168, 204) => -4.7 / 22.3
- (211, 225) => 0.1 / 19.1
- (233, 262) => 0.8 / 18.2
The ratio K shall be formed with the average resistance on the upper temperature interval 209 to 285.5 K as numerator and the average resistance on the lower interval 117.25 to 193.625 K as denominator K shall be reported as 0.8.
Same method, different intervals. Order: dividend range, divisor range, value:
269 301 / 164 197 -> 0.76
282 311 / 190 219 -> 0.82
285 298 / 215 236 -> 0.90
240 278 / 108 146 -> 0.86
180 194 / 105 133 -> 1.17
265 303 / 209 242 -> 0.89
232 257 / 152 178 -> 0.86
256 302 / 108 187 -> 0.81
